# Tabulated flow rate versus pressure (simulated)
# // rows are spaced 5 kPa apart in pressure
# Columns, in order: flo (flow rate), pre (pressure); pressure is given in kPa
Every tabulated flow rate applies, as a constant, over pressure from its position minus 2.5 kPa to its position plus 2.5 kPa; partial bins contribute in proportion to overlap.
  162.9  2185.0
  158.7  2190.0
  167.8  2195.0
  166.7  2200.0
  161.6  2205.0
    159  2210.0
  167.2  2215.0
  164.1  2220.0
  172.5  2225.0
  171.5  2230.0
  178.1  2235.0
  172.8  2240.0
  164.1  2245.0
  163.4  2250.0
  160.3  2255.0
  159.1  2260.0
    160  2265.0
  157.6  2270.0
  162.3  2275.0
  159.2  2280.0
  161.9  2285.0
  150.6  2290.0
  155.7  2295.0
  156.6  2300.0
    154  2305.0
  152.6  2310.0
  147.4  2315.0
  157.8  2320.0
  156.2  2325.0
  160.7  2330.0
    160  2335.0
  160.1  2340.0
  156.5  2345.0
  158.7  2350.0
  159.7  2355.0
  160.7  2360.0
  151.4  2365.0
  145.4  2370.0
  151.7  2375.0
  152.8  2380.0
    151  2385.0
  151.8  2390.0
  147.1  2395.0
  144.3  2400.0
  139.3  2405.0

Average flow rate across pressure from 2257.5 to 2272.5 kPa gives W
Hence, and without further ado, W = 159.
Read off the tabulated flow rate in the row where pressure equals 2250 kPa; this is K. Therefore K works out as 163.4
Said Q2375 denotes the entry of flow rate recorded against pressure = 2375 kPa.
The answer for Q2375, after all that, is 151.7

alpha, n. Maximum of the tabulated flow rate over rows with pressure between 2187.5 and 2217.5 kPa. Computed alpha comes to 167.8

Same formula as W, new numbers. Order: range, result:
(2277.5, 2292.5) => 157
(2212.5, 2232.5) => 169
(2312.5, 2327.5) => 154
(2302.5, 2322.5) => 153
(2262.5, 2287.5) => 160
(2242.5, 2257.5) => 163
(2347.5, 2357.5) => 159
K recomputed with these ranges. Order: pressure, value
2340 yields 160.1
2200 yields 166.7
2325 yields 156.2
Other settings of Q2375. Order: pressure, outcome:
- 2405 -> 139.3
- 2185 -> 162.9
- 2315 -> 147.4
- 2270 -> 157.6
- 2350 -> 158.7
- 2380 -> 152.8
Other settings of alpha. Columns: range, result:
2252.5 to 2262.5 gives 160.3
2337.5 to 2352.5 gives 160.1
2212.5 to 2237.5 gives 178.1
